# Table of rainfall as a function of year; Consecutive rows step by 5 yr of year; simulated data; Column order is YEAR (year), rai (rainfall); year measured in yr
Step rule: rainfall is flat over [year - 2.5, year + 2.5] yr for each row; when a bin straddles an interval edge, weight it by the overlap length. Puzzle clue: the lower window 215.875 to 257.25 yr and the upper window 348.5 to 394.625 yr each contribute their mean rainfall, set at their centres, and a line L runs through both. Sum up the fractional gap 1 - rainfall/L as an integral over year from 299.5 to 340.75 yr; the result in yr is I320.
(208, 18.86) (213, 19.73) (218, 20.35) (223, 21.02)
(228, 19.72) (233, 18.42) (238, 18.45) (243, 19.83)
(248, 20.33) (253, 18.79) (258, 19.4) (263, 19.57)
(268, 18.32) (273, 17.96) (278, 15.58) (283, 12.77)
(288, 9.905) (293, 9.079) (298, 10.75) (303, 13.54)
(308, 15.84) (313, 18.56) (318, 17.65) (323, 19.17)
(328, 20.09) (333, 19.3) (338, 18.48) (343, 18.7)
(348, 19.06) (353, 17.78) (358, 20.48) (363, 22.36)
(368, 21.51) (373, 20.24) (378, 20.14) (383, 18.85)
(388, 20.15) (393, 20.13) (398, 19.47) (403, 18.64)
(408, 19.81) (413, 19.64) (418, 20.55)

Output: 4.7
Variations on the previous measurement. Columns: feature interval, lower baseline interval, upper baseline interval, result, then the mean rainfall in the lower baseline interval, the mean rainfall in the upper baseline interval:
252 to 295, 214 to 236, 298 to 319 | 4.53 yr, 19.8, 15.6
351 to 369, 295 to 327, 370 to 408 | -2.14 yr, 16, 19.7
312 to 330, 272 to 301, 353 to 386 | -3.60 yr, 12.4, 20.4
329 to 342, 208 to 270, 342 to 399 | 0.54 yr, 19.5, 19.9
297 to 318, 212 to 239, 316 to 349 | 4.17 yr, 19.7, 18.9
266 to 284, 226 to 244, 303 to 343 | 2.18 yr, 19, 18.2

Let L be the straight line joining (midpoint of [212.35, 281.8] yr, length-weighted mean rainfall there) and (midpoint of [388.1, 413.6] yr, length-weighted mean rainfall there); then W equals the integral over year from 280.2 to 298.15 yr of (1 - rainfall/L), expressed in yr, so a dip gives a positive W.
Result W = 7.9 yr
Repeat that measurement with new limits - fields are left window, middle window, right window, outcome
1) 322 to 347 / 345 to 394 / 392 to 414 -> -1.86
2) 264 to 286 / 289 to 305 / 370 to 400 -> 5.70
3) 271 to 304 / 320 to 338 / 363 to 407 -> -4.00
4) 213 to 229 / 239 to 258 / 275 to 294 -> -3.11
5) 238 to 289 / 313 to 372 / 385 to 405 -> -2.22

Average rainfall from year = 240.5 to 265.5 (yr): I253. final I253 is 19.6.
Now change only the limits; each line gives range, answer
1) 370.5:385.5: 19.7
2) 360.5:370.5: 21.9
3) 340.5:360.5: 19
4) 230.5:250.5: 19.3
